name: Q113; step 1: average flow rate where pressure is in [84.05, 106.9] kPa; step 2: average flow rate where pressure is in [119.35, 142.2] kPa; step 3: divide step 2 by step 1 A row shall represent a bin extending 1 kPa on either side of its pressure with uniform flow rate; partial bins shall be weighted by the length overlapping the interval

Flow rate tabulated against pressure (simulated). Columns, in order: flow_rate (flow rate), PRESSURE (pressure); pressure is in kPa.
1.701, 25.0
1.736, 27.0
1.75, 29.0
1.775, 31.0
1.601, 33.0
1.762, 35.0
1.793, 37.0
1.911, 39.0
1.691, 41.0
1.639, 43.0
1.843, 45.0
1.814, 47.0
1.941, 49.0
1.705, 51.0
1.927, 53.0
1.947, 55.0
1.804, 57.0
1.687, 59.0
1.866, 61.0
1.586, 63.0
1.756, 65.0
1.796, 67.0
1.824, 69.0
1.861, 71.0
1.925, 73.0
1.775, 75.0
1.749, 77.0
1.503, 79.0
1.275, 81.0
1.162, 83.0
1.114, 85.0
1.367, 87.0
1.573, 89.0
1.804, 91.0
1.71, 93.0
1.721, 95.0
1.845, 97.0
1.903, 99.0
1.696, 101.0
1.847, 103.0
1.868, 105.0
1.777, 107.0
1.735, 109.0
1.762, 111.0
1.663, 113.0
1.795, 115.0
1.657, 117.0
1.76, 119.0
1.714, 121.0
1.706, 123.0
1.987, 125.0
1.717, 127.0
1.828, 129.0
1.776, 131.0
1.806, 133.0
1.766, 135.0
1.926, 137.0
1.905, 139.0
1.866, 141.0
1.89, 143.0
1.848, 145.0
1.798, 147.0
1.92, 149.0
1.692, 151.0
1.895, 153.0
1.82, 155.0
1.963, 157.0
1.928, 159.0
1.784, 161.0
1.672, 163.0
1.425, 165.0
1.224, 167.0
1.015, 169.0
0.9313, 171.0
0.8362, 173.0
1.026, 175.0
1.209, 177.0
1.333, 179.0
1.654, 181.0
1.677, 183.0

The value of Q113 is 1.1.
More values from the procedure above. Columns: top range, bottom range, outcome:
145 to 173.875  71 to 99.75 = 0.98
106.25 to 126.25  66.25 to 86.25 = 1.10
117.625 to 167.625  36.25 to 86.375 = 1.04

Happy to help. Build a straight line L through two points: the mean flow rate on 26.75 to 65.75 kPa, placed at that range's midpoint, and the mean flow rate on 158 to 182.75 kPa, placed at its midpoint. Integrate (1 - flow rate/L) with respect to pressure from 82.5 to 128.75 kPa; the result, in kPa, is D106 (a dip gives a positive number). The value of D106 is -3.87 kPa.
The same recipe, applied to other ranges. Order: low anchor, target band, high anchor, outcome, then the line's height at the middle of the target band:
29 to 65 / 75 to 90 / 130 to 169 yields 3.0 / 1.77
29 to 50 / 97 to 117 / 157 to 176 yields -3.0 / 1.55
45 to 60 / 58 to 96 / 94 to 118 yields 3.6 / 1.81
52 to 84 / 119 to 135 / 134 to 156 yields 0.3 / 1.82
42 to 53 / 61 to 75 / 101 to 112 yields 0.0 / 1.8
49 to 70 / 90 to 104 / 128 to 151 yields 0.2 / 1.82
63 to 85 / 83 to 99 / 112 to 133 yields 0.9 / 1.68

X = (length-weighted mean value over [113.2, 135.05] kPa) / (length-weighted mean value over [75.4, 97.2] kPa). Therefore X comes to 1.2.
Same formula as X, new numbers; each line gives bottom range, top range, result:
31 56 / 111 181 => 0.92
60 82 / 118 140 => 1.05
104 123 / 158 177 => 0.75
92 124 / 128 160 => 1.05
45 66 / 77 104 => 0.88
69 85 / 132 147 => 1.17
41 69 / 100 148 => 1.00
